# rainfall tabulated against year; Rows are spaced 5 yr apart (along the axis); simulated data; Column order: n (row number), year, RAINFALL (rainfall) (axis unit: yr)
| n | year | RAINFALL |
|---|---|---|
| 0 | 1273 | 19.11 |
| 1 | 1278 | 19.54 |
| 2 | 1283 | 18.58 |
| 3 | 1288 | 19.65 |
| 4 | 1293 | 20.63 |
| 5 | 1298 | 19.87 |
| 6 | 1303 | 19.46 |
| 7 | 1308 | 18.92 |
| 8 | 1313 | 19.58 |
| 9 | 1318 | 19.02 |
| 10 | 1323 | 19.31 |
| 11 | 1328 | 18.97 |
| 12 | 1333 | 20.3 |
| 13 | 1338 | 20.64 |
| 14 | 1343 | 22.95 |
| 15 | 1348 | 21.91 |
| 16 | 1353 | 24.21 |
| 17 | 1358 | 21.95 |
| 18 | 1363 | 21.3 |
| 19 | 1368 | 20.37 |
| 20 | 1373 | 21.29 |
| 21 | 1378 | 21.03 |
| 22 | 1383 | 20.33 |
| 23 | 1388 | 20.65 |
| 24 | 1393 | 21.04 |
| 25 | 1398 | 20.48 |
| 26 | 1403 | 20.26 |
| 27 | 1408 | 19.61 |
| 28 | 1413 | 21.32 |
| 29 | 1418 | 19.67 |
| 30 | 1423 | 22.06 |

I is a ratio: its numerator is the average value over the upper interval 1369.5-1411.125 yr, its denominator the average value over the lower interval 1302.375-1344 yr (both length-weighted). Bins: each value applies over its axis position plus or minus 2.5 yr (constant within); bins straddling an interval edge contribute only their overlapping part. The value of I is 1.04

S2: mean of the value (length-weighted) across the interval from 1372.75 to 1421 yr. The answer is 20.5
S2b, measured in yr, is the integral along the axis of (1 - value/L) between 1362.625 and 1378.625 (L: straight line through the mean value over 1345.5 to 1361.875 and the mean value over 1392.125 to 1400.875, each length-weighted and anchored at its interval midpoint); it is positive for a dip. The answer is 0.6 yr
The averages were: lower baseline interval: 22.6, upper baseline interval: 20.7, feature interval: 21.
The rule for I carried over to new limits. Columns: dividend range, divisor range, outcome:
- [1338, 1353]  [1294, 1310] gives 1.15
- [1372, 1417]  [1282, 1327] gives 1.06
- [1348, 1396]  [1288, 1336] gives 1.09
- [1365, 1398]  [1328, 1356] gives 0.96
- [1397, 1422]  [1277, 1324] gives 1.05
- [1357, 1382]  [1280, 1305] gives 1.07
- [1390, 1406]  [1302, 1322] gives 1.07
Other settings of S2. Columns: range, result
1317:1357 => 21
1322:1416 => 21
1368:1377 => 21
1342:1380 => 21.8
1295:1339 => 19.5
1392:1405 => 20.6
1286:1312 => 19.7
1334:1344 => 21.4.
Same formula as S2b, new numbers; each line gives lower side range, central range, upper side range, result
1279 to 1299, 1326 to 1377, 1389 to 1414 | -3.2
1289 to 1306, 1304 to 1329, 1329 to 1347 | 1.6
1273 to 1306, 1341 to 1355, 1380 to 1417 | -2.0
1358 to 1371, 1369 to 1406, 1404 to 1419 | 0.0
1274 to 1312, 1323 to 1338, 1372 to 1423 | 0.1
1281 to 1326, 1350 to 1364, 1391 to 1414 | -1.8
